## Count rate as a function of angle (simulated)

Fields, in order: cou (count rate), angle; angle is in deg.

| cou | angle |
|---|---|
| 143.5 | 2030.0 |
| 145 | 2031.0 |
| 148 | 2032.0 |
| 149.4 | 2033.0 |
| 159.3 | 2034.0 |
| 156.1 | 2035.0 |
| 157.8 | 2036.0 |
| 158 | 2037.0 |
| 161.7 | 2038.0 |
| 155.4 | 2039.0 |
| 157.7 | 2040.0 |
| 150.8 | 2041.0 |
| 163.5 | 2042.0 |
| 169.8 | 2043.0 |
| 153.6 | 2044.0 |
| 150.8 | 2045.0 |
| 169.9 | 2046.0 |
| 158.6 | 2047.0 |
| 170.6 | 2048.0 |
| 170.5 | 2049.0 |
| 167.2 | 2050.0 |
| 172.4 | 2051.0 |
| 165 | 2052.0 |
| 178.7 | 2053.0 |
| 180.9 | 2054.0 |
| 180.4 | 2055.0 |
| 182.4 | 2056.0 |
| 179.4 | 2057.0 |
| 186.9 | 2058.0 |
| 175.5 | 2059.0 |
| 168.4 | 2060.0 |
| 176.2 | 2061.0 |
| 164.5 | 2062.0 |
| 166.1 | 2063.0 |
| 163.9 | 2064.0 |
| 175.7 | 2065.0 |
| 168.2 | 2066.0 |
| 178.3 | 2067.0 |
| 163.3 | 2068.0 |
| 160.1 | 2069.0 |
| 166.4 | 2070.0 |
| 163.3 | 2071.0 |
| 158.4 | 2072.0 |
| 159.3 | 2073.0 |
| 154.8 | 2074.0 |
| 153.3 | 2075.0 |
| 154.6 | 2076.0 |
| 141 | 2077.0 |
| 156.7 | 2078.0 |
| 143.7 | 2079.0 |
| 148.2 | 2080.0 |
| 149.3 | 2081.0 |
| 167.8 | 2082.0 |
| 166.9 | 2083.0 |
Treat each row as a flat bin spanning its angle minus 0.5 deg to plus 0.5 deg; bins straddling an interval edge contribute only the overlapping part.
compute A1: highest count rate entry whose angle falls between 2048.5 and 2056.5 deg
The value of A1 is 182.4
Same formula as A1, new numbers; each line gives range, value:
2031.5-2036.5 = 159.3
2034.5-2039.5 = 161.7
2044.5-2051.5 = 172.4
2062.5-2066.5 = 175.7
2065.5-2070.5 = 178.3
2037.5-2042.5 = 163.5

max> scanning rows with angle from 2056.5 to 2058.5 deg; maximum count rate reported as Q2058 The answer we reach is 186.9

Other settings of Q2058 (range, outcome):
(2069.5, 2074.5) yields 166.4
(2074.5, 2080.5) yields 156.7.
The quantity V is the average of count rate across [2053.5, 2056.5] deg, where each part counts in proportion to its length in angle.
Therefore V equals 181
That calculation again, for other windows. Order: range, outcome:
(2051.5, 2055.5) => 176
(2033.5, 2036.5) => 158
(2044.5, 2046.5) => 160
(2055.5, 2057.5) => 181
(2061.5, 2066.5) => 168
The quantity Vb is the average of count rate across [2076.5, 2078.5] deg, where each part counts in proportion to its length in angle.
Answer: 149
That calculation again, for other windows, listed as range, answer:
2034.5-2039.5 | 158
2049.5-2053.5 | 171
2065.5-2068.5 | 170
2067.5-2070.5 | 163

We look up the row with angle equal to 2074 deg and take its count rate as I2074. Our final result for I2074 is 154.8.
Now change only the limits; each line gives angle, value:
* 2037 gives 158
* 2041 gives 150.8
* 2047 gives 158.6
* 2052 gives 165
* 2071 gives 163.3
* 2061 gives 176.2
